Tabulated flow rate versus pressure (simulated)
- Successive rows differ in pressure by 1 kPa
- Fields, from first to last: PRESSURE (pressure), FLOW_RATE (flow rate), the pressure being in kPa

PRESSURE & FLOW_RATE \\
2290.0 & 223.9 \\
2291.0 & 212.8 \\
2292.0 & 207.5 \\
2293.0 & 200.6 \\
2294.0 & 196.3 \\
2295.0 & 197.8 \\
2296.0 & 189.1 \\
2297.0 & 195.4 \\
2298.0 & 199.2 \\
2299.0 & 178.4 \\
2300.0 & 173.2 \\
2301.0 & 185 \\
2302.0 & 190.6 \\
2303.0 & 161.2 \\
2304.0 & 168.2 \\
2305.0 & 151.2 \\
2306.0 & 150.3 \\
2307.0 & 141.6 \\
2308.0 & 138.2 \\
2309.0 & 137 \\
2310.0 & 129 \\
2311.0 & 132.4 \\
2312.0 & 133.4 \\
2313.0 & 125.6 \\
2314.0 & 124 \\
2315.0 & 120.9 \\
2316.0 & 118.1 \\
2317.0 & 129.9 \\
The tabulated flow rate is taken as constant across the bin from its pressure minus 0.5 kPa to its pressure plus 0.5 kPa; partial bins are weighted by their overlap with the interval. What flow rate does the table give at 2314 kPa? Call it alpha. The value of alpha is 124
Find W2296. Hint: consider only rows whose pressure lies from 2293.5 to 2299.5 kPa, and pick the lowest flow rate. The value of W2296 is 178.4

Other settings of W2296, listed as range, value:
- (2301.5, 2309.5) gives 137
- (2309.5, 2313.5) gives 125.6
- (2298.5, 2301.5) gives 173.2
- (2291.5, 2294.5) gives 196.3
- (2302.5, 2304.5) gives 161.2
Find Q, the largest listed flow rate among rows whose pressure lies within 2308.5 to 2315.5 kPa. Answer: 137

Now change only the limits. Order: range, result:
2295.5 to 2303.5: 199.2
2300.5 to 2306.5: 190.6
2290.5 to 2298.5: 212.8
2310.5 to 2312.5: 133.4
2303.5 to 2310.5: 168.2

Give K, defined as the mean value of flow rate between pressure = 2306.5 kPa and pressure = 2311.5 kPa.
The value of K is 136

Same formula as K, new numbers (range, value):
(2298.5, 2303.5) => 178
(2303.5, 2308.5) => 150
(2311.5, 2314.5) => 128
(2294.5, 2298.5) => 195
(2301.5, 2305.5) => 168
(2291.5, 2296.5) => 198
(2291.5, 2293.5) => 204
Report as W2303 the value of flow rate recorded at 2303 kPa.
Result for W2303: 161.2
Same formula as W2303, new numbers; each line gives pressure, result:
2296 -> 189.1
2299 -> 178.4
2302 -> 190.6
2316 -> 118.1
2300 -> 173.2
